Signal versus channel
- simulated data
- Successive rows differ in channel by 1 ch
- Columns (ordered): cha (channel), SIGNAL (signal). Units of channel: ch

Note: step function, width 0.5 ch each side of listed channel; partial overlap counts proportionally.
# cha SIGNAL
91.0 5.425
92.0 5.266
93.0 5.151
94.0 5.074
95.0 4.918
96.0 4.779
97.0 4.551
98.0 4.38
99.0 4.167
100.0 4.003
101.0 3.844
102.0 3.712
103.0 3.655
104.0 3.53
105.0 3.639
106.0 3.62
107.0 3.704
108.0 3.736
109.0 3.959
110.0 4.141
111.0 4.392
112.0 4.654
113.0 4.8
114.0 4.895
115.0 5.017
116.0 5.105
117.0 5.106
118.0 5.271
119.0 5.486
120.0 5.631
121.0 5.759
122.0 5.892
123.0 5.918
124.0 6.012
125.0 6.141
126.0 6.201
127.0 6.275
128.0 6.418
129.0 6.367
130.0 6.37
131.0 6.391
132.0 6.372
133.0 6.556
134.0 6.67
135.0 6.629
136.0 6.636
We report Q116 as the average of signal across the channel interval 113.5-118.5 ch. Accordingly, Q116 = 5.08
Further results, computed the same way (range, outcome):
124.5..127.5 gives 6.21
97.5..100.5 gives 4.18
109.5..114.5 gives 4.58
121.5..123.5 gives 5.91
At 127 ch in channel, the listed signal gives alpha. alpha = 6.275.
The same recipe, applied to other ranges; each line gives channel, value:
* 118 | 5.271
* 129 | 6.367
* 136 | 6.636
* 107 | 3.704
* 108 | 3.736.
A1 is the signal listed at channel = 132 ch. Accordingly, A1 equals 6.372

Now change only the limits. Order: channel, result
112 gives 4.654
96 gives 4.779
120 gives 5.631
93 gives 5.151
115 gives 5.017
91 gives 5.425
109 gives 3.959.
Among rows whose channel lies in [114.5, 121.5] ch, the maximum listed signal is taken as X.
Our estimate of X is 5.759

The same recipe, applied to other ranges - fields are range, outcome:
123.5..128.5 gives 6.418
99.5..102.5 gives 4.003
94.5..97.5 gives 4.918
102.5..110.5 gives 4.141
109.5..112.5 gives 4.654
